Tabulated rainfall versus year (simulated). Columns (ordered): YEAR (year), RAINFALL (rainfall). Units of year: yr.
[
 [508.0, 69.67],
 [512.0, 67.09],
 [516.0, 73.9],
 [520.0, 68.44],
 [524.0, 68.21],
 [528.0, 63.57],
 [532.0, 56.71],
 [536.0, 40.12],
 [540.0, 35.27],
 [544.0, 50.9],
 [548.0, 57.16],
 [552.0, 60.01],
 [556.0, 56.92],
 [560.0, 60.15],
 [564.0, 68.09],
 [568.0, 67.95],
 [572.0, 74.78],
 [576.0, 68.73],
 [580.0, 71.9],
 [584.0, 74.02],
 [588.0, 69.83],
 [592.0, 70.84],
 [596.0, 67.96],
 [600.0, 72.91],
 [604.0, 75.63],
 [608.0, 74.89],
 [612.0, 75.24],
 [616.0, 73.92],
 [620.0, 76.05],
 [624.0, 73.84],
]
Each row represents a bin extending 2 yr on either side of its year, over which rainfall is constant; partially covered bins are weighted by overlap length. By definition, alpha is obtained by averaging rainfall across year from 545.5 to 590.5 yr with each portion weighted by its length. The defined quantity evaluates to 66.2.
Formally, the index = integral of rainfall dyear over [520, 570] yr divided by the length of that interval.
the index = 57.5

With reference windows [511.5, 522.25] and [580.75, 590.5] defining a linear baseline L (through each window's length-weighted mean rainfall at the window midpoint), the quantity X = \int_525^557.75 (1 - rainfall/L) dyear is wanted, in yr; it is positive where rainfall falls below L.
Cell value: 8.2 yr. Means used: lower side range 70.2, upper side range 71.9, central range 53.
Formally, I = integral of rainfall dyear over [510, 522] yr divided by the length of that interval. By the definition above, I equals 69.8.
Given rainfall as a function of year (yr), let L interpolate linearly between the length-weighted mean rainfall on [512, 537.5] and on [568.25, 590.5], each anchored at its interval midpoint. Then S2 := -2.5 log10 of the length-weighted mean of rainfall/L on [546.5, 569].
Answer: 0.11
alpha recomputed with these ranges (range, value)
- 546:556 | 58.3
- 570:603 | 71.5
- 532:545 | 43.7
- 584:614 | 72.6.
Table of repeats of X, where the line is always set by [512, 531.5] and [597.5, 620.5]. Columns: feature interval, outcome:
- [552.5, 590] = 2.00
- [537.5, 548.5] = 3.67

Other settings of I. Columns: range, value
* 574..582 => 70.3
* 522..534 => 62.8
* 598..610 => 74.5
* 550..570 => 62.6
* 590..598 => 69.4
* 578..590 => 71.9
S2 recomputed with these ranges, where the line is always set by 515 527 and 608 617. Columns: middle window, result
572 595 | 0.03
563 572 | 0.04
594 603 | 0.04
